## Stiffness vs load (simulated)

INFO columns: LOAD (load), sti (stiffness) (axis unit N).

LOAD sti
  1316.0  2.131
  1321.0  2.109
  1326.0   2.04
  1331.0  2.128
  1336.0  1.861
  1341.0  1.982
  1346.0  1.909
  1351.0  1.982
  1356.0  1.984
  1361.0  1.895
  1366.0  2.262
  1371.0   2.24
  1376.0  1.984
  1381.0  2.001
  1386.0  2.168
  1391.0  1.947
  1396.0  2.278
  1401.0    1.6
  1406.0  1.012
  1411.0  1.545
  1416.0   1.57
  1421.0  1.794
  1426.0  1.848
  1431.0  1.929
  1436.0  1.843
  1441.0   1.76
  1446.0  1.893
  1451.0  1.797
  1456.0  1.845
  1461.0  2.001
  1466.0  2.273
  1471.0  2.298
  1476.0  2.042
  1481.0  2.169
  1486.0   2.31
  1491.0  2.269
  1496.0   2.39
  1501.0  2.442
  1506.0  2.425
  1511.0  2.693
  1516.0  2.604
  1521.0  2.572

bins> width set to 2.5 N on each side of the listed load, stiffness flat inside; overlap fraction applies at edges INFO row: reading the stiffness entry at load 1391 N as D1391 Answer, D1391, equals 1.947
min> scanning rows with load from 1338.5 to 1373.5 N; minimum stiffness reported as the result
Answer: 1.895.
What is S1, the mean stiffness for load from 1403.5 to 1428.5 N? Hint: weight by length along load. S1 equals 1.55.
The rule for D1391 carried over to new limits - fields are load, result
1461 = 2.001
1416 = 1.57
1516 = 2.604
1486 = 2.31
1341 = 1.982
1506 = 2.425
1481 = 2.169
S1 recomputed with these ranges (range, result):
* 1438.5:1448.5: 1.83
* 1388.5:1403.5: 1.94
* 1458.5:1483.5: 2.16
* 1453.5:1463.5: 1.92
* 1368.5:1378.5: 2.11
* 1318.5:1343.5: 2.02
